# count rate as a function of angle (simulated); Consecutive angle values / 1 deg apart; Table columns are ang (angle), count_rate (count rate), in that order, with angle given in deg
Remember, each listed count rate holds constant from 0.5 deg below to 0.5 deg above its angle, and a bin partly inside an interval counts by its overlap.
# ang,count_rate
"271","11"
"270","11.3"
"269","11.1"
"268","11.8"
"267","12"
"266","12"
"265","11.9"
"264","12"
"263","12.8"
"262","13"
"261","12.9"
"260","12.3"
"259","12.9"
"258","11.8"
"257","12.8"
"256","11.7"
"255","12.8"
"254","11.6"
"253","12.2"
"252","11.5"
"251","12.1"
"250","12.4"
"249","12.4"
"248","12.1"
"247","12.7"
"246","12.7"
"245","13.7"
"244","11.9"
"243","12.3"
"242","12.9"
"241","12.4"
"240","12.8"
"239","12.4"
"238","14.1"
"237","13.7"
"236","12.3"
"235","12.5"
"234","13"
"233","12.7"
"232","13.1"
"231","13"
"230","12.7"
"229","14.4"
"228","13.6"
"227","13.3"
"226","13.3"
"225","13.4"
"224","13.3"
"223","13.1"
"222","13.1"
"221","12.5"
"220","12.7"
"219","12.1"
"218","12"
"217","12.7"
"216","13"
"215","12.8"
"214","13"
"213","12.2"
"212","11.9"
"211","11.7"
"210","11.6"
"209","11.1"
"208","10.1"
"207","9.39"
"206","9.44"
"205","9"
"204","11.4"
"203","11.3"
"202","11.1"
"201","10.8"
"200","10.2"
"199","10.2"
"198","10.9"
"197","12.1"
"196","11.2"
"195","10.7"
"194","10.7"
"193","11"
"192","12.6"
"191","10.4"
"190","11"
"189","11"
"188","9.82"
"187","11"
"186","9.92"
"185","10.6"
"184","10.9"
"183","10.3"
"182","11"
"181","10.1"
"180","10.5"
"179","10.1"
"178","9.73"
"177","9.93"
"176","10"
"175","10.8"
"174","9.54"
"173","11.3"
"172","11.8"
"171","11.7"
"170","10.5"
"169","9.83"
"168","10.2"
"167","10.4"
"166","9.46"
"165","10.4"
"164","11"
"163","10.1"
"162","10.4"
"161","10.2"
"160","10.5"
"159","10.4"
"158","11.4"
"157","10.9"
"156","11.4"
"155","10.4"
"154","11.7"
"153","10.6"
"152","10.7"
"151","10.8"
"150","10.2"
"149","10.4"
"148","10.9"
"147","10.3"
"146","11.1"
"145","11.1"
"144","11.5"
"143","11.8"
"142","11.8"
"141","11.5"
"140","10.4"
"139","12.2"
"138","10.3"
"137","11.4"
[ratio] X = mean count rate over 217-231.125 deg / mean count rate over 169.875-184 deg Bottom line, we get 1.24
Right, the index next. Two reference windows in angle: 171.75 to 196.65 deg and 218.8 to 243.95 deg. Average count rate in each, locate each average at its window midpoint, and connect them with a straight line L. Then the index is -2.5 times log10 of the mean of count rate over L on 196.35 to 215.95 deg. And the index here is 0.06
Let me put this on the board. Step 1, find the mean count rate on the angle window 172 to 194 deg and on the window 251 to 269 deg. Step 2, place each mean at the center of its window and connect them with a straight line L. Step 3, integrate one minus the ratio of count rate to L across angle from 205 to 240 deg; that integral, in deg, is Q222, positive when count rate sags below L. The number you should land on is -3.2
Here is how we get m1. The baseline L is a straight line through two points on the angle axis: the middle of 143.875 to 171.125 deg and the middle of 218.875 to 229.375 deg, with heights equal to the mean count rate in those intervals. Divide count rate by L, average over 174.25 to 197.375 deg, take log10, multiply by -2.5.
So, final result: 0.10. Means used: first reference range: 10.6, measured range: 10.6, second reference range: 13.2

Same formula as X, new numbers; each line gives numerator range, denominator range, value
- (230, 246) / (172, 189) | 1.23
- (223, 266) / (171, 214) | 1.18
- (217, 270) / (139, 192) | 1.18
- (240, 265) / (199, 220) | 1.09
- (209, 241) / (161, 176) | 1.22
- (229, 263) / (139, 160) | 1.15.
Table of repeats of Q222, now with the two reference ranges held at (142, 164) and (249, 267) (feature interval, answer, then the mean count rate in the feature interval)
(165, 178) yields 0.8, 10.4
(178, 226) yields 0.9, 11.3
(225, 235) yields -1.1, 13.2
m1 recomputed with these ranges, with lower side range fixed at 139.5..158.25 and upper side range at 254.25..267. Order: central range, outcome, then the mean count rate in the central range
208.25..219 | -0.03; 12.1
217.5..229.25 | -0.10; 13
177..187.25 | 0.10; 10.4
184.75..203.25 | 0.07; 10.9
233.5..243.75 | -0.06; 12.8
